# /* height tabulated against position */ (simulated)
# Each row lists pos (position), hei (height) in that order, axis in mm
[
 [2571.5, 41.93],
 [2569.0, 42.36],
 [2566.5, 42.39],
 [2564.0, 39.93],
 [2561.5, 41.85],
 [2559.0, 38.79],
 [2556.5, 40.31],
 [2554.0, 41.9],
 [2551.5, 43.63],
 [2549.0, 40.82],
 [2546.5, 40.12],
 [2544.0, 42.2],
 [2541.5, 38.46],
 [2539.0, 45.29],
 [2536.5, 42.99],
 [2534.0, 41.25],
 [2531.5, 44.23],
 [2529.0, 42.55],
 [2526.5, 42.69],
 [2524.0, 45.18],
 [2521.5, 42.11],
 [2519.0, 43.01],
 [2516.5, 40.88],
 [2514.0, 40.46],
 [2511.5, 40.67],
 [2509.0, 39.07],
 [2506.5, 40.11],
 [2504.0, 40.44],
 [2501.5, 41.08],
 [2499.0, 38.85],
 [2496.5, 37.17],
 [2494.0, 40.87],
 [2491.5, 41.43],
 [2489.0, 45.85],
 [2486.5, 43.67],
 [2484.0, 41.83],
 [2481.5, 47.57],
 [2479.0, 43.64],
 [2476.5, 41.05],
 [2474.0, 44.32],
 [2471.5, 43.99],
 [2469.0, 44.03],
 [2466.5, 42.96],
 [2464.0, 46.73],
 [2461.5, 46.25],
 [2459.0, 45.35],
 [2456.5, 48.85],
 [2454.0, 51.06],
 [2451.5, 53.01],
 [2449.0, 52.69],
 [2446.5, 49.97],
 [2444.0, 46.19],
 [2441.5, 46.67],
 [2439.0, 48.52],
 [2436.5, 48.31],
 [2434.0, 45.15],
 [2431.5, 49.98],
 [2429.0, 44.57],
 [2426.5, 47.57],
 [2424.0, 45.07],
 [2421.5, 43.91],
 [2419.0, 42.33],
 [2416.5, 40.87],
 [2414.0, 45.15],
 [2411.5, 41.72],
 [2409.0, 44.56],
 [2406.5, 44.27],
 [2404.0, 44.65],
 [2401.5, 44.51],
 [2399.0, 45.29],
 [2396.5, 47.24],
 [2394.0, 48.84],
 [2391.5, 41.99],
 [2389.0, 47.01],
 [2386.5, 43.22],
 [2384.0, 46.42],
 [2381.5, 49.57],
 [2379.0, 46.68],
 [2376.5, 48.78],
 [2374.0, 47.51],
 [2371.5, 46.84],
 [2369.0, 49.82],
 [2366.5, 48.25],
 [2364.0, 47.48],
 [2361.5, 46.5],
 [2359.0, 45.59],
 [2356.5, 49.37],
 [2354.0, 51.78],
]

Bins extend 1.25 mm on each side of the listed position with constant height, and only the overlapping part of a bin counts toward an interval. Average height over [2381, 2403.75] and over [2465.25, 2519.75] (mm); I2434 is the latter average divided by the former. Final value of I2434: 0.9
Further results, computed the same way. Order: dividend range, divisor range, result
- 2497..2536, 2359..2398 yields 0.88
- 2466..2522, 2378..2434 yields 0.93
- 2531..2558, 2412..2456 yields 0.89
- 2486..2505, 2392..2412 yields 0.91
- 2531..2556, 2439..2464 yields 0.86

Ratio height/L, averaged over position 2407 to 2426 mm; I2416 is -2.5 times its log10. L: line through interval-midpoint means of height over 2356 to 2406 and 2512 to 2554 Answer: 0.05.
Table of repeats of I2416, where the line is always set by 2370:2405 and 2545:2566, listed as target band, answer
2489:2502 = 0.07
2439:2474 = -0.08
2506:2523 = 0.03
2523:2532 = -0.04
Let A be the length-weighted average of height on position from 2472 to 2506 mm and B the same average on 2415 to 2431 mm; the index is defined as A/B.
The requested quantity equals 1.0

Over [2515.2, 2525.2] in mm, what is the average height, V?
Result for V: 42.8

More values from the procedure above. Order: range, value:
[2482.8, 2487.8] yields 42.8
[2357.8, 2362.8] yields 46.1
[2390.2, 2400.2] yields 45.8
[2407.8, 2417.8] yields 43.1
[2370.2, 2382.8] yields 47.9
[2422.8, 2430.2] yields 45.7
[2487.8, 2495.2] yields 42.7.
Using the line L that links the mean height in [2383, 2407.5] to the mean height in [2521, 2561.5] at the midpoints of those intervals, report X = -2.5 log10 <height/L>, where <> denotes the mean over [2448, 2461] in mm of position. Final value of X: -0.14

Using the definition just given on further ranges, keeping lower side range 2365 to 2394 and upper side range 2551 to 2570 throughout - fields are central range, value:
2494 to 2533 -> 0.040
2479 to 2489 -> -0.018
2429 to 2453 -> -0.085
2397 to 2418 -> 0.052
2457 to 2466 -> -0.040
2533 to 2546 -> 0.000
